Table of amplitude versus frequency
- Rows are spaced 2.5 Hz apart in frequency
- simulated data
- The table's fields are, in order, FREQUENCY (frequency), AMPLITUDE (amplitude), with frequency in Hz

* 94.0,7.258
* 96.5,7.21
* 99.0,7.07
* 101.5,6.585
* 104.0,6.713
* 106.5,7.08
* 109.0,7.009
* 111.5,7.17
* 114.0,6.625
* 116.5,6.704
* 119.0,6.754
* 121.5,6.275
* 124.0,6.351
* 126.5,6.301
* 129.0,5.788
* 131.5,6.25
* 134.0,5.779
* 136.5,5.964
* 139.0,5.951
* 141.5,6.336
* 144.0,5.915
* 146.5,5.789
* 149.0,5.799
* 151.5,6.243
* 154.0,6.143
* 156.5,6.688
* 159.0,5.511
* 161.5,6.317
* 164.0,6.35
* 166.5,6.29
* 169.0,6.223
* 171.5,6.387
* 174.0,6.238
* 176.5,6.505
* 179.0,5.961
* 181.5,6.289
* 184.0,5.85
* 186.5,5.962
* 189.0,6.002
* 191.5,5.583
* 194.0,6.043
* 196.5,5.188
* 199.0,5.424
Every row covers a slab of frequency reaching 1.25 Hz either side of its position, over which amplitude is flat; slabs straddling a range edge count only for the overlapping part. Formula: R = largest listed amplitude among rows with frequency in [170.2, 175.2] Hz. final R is 6.387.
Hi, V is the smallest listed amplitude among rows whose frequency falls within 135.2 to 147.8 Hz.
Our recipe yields 5.789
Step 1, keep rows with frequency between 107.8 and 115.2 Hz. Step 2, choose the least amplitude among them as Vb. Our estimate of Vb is 6.625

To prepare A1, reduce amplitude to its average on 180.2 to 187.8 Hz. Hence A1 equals 6.03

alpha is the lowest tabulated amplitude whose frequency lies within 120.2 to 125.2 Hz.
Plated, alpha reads 6.275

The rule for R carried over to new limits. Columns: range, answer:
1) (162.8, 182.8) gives 6.505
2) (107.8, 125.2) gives 7.17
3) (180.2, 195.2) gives 6.289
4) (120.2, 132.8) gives 6.351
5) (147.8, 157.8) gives 6.688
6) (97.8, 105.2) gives 7.07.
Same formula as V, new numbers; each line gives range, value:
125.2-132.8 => 5.788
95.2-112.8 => 6.585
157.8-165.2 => 5.511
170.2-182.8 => 5.961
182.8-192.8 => 5.583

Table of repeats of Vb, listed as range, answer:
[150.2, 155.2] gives 6.143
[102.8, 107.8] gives 6.713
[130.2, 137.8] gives 5.779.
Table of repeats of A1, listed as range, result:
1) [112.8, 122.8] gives 6.59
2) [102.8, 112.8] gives 6.99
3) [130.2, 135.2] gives 6.01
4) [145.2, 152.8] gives 5.94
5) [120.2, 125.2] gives 6.32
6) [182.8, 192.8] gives 5.85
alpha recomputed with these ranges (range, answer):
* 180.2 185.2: 5.85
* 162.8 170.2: 6.223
